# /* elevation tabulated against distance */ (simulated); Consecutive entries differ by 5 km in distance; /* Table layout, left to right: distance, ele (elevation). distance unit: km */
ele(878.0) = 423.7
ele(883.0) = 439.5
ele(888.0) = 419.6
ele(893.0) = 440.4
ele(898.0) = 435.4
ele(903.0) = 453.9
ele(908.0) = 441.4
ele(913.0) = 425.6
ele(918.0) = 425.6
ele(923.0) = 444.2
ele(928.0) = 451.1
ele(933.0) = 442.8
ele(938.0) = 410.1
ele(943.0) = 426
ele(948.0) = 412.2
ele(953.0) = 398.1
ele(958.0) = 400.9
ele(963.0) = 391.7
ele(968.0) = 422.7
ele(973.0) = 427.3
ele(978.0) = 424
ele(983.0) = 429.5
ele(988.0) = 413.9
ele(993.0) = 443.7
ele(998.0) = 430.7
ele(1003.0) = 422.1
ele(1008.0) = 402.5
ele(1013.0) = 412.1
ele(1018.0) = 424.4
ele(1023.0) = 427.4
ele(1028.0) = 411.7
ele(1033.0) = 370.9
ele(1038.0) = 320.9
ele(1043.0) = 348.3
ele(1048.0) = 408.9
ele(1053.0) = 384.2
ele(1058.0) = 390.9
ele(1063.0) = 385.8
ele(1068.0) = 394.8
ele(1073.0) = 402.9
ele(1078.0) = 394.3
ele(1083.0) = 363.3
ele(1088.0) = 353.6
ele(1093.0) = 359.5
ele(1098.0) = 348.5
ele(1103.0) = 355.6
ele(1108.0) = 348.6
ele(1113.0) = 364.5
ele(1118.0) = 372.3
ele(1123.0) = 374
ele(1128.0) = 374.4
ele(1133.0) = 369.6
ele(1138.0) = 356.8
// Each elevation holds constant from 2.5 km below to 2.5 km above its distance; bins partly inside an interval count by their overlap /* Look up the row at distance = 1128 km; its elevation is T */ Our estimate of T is 374.4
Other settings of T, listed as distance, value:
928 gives 451.1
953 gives 398.1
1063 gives 385.8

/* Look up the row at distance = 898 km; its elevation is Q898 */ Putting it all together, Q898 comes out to 435.4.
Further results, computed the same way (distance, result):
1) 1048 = 408.9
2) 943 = 426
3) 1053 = 384.2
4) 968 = 422.7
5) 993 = 443.7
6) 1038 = 320.9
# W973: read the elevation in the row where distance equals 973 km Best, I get 427.3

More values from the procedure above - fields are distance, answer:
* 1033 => 370.9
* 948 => 412.2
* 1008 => 402.5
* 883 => 439.5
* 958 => 400.9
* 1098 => 348.5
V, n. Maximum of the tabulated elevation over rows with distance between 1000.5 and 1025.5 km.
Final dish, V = 427.4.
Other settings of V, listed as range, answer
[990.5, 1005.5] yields 443.7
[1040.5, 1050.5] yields 408.9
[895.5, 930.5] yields 453.9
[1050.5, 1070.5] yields 394.8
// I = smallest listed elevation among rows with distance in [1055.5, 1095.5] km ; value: 353.6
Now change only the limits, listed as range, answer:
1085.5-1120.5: 348.5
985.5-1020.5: 402.5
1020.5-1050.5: 320.9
